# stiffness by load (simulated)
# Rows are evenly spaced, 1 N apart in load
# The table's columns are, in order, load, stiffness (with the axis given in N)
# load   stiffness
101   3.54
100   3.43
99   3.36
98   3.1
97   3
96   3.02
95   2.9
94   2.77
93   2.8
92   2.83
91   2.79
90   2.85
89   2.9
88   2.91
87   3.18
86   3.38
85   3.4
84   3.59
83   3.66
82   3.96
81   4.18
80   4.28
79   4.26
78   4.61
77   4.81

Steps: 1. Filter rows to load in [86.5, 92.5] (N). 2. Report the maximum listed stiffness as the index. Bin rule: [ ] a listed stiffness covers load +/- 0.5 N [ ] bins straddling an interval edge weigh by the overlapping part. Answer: 3.18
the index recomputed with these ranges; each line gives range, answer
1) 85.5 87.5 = 3.38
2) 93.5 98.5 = 3.1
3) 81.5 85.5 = 3.96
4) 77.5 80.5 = 4.61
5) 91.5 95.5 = 2.9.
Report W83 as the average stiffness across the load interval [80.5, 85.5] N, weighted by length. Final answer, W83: 3.76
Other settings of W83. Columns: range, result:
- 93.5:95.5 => 2.83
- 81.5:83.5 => 3.81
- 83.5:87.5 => 3.39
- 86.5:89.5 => 3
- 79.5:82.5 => 4.14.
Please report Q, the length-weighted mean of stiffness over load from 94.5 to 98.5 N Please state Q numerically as 3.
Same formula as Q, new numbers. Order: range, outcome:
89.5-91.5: 2.82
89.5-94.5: 2.81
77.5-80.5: 4.38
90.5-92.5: 2.81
